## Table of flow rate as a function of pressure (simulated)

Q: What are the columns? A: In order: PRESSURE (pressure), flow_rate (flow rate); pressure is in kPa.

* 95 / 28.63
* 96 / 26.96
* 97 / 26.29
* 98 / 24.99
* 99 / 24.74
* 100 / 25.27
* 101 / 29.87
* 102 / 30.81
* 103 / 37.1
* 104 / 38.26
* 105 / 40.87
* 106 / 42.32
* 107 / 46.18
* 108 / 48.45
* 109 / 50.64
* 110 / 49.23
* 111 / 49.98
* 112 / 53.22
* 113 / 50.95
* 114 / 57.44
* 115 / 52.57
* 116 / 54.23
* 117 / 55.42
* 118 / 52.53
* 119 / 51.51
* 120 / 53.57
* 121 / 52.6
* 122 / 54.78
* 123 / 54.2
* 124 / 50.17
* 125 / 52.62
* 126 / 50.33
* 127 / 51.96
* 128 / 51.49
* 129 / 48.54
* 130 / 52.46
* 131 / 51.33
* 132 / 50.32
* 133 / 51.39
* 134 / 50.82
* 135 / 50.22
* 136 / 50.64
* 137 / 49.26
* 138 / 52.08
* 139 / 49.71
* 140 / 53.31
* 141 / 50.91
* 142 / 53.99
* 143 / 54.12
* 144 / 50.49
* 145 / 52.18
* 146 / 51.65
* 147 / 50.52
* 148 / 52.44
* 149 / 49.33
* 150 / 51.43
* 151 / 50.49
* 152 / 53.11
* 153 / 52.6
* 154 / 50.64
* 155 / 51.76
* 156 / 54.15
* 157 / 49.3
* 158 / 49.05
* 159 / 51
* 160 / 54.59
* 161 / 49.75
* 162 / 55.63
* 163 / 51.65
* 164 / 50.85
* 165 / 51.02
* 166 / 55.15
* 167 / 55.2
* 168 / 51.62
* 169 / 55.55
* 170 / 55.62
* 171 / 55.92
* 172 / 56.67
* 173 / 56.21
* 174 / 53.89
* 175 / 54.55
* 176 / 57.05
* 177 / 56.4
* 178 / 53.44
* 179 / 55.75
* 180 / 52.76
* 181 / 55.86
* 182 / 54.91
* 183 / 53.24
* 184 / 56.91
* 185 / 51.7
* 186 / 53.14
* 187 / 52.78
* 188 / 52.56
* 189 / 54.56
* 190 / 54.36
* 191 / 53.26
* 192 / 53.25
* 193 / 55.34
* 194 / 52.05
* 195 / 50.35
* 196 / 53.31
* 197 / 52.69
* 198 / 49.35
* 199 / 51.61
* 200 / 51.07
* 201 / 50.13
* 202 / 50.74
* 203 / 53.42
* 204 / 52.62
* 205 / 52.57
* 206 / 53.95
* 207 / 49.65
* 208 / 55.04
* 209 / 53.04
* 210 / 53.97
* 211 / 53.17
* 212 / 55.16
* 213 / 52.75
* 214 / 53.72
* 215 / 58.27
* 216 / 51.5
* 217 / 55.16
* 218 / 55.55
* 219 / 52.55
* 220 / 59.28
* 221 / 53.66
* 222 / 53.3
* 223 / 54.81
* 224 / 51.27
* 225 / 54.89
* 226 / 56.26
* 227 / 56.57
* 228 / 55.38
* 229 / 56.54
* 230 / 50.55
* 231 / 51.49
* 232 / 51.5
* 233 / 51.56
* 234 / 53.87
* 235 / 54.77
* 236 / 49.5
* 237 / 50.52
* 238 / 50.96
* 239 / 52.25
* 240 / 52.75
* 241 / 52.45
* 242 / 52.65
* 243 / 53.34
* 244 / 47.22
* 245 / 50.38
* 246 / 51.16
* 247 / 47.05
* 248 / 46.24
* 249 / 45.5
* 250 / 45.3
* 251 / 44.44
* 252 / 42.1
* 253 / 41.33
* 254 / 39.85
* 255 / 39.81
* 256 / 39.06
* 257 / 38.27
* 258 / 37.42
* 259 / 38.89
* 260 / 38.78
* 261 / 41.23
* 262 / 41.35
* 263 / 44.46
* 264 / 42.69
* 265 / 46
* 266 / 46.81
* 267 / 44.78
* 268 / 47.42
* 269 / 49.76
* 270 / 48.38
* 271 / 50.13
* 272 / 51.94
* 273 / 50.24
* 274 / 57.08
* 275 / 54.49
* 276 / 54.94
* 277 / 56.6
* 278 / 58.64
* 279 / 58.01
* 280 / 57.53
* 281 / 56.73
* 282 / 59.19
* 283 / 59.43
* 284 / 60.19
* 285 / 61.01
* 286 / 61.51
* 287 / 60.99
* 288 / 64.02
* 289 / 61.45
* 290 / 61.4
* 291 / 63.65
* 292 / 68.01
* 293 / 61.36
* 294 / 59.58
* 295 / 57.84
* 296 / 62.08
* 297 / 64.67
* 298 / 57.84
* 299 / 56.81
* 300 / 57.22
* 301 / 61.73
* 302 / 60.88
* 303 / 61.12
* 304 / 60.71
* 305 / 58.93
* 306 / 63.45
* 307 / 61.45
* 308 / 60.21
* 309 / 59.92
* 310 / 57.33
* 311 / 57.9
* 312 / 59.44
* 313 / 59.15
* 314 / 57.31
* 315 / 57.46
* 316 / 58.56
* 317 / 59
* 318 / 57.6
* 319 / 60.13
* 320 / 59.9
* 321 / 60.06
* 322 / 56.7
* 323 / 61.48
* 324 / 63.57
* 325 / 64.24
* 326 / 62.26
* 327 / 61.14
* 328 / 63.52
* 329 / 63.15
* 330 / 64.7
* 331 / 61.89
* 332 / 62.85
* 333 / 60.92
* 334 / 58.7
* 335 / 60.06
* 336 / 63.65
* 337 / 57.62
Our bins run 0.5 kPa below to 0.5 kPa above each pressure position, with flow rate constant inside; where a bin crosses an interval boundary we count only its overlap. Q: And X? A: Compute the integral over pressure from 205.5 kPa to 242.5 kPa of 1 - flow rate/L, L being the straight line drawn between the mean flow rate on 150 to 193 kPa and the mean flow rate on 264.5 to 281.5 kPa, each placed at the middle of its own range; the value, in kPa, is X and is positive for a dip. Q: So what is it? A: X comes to -0.4 kPa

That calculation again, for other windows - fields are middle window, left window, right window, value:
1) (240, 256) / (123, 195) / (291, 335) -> 2.98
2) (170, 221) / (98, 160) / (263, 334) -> -1.05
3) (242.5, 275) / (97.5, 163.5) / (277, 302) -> 7.15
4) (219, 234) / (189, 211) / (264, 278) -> -0.63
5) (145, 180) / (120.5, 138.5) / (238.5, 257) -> -2.10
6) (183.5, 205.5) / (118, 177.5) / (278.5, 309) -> 0.95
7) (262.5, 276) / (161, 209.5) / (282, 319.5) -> 2.18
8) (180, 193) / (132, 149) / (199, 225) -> -0.29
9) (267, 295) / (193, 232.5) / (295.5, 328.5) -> 0.34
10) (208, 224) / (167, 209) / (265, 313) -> 0.13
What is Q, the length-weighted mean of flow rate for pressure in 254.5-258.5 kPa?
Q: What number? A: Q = 38.6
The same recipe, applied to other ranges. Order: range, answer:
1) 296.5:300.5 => 59.1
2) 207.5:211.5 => 53.8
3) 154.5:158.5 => 51.1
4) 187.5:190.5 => 53.8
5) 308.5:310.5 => 58.6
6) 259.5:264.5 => 41.7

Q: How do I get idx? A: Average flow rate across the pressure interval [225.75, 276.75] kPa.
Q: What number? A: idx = 48.2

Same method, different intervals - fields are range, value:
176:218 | 53.4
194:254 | 51.8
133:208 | 52.7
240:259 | 45.2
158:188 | 54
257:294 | 53.1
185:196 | 53.1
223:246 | 52.6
